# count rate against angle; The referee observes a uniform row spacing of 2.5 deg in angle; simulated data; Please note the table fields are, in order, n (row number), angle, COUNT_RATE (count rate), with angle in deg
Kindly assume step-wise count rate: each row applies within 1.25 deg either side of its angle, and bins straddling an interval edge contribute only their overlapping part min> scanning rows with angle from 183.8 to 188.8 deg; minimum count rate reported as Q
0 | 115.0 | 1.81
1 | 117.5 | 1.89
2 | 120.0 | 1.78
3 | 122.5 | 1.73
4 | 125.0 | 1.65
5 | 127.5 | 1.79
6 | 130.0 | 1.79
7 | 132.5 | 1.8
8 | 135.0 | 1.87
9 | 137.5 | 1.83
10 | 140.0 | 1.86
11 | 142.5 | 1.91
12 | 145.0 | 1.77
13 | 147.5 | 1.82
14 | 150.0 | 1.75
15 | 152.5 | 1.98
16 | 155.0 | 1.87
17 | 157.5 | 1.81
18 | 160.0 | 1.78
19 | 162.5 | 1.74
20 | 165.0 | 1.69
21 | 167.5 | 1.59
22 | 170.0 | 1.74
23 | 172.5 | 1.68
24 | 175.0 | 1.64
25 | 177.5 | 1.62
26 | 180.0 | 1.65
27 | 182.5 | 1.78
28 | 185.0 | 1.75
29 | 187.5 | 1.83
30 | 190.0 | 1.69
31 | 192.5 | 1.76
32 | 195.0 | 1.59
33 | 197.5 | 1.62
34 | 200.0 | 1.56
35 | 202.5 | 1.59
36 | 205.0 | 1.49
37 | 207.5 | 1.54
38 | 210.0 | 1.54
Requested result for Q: 1.75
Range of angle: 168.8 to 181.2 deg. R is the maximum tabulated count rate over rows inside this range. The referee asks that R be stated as 1.74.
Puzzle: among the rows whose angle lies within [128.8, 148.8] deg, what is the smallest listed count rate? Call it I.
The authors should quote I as 1.77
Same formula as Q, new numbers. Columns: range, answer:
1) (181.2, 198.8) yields 1.59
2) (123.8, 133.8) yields 1.65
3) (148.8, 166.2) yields 1.69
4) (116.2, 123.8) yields 1.73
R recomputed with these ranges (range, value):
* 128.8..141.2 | 1.87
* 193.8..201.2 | 1.62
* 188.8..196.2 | 1.76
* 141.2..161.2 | 1.98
